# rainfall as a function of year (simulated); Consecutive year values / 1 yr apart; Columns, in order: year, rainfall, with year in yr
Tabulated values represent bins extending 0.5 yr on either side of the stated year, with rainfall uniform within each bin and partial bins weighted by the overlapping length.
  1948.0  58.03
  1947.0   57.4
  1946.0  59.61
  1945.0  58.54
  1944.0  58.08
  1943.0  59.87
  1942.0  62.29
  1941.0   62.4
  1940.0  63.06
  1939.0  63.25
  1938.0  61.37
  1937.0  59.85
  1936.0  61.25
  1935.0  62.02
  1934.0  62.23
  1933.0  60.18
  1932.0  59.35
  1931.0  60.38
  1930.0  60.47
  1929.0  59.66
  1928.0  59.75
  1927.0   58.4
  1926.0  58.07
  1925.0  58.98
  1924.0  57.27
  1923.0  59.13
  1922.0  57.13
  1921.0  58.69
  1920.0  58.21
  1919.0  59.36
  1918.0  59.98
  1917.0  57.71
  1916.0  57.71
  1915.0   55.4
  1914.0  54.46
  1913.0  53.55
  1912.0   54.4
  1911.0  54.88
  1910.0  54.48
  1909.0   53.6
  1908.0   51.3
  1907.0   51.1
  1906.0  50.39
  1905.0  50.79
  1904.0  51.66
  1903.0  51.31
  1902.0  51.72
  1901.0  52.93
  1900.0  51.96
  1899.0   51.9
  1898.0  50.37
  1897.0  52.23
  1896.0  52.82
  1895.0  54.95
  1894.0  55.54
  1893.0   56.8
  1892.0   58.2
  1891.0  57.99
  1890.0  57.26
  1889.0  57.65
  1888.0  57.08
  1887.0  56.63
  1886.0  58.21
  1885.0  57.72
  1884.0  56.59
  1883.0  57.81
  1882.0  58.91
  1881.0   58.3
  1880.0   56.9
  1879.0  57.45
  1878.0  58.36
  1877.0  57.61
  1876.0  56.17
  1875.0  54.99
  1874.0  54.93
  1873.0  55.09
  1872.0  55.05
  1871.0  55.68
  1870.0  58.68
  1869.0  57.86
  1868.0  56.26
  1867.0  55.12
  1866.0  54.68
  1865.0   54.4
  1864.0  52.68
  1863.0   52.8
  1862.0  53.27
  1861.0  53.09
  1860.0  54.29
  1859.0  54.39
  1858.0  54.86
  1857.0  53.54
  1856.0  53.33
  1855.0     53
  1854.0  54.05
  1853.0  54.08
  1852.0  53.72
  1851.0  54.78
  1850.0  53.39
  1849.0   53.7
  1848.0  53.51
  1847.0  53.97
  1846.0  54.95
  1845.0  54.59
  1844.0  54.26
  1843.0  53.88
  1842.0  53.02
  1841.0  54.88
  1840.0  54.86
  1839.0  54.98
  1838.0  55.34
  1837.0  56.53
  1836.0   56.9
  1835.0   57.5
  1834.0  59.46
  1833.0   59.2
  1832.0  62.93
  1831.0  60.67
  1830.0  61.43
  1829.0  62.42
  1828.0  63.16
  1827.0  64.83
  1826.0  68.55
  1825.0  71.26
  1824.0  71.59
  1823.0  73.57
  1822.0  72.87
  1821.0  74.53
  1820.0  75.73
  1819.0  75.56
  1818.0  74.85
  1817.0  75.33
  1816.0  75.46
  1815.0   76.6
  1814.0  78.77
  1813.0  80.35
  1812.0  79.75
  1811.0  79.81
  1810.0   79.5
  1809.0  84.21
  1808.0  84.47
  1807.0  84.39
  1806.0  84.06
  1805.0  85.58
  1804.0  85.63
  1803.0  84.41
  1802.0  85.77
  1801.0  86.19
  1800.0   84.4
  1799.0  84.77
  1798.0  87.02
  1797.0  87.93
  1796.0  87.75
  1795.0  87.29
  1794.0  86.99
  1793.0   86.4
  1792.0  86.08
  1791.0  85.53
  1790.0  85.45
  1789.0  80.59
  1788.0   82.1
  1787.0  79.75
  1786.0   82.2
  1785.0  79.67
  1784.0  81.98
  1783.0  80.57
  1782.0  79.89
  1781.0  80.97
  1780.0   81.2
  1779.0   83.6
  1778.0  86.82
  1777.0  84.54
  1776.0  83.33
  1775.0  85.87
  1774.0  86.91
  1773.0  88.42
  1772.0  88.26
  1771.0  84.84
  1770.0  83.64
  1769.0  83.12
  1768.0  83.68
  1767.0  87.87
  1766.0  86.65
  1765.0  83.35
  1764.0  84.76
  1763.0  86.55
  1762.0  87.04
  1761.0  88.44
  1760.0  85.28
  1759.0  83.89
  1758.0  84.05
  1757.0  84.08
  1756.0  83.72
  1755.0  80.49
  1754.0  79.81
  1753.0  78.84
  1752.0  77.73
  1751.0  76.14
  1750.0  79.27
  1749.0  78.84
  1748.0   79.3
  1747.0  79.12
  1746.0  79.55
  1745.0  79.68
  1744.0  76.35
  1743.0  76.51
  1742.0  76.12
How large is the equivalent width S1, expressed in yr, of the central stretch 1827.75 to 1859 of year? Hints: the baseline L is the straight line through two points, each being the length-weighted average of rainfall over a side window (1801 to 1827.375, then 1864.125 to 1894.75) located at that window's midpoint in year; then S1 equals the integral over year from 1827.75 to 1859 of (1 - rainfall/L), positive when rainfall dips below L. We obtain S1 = 5.8 yr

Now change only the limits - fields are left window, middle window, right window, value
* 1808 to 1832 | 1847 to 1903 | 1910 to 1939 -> 8.8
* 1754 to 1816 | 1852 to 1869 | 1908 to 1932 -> 3.7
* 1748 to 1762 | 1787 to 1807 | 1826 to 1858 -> -4.5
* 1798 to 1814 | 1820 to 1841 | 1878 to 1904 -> 3.4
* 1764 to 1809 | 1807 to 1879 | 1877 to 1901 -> 7.9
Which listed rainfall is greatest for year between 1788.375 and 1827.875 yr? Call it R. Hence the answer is 87.93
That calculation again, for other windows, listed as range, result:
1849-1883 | 58.91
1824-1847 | 71.59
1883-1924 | 59.98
